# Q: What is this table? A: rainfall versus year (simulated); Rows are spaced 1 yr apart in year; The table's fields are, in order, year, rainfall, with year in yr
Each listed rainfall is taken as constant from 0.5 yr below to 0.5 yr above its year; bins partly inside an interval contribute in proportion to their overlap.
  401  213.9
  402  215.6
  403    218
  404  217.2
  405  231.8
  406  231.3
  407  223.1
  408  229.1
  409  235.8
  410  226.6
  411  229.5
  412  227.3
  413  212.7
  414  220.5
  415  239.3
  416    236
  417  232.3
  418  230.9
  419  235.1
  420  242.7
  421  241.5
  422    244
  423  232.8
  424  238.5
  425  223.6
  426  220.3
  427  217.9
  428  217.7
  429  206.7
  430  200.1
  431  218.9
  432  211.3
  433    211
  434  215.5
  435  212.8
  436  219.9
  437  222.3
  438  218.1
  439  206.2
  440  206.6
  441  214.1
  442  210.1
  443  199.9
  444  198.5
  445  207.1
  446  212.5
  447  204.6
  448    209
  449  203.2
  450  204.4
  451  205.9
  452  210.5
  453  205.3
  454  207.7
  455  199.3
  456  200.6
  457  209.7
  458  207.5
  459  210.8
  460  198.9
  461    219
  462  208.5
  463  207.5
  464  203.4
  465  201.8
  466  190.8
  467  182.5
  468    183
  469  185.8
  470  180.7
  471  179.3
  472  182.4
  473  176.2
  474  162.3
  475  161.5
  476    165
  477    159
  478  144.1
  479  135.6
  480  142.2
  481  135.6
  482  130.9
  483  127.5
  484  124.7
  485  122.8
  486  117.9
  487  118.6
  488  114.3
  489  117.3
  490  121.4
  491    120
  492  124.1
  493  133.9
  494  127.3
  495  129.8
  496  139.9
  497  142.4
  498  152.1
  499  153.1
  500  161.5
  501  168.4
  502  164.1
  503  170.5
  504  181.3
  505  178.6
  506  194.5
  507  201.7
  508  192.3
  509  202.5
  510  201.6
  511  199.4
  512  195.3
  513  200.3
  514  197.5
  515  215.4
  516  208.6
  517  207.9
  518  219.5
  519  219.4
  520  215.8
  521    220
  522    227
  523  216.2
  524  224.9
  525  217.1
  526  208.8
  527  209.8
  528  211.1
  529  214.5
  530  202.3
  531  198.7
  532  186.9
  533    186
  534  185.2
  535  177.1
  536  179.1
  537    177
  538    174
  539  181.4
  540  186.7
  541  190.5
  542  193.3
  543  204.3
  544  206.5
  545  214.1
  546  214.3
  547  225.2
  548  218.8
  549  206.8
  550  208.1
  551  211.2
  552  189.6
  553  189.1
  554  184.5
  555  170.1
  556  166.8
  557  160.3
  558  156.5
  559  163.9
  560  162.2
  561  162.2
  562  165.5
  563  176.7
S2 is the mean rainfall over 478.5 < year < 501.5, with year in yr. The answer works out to 133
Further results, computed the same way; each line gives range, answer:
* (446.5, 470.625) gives 202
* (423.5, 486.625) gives 192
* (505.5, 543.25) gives 201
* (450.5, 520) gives 174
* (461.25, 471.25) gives 193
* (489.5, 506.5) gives 151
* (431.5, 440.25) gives 214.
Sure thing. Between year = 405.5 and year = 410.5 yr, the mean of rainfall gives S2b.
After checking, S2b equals 229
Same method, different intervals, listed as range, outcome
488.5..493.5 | 123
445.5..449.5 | 207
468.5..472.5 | 182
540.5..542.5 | 192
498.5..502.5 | 162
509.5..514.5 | 199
